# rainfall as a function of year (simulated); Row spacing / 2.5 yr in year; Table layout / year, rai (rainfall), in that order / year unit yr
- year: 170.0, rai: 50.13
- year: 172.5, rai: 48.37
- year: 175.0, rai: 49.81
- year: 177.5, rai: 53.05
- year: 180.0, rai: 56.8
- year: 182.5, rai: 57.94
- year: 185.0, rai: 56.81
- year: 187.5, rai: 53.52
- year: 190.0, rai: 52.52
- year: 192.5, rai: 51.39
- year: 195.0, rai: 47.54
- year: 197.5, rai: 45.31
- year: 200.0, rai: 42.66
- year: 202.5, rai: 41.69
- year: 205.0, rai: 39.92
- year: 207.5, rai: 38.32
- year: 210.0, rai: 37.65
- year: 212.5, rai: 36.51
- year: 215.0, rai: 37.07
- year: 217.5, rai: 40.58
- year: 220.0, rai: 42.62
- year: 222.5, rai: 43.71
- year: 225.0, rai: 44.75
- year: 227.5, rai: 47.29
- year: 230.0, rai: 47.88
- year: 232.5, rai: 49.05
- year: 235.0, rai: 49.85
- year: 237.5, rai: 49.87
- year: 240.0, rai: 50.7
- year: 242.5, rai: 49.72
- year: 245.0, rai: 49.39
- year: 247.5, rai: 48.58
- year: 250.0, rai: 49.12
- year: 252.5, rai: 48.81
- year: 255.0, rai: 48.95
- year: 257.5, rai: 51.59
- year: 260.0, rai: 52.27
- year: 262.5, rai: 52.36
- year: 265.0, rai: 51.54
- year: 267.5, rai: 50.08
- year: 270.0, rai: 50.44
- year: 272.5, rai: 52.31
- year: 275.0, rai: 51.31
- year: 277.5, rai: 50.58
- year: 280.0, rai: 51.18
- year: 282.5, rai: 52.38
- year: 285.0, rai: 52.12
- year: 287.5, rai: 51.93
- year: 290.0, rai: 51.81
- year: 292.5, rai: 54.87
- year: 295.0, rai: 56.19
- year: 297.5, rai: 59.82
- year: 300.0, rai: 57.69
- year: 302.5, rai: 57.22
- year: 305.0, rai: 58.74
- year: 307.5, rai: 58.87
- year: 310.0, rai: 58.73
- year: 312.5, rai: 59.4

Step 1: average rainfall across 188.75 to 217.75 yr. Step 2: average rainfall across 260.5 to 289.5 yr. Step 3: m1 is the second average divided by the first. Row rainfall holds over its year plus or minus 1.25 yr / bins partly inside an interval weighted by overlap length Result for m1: 1.2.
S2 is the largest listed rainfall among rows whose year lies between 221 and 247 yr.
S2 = 50.7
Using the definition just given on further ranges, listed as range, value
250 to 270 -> 52.36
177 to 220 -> 57.94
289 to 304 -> 59.82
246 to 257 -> 49.12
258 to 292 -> 52.38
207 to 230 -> 47.88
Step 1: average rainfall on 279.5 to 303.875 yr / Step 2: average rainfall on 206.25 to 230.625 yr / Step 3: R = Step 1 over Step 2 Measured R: 1.3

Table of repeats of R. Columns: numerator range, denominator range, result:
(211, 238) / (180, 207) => 0.90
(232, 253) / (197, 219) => 1.24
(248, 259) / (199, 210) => 1.23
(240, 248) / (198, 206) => 1.18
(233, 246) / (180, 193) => 0.91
